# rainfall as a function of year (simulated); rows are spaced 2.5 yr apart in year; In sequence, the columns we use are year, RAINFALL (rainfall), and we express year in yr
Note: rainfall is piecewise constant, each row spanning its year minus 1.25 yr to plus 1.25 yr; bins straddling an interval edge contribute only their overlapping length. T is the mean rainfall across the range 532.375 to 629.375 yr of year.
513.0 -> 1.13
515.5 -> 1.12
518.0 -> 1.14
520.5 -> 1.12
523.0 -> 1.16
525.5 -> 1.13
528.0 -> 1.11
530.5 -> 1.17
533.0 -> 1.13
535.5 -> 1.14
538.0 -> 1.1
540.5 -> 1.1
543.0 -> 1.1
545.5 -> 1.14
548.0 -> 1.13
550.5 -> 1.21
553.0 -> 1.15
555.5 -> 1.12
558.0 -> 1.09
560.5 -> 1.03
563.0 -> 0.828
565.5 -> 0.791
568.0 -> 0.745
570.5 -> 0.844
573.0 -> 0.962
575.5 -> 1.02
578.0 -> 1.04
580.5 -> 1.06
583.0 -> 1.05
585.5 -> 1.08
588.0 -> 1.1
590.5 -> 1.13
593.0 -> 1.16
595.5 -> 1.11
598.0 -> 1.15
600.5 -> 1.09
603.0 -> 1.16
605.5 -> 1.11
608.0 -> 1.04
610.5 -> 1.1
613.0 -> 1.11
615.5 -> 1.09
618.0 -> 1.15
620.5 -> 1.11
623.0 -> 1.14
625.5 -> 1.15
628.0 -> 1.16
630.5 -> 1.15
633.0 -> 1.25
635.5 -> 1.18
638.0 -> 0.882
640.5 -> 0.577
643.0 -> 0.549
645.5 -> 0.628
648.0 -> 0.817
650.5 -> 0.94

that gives 1.07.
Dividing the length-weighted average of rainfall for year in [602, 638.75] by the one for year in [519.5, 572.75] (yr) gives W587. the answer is 1.06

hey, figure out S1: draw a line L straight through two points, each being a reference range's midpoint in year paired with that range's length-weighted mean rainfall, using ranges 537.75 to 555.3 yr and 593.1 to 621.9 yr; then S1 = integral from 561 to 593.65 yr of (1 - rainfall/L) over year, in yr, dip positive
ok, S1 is 4.06 yr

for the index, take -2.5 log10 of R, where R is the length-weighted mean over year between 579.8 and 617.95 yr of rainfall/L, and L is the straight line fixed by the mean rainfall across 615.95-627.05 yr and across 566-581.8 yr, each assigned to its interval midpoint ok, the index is -0.07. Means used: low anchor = 0.938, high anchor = 1.13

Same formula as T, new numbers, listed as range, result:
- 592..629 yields 1.12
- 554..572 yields 0.925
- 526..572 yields 1.05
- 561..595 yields 0.989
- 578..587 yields 1.06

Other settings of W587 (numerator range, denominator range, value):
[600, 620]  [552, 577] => 1.16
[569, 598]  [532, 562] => 0.94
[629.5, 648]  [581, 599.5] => 0.79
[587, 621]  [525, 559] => 0.99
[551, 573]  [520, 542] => 0.85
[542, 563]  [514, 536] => 0.97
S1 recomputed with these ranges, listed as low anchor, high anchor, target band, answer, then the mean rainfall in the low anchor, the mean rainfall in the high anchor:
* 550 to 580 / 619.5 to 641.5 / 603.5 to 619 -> -0.84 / 0.982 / 1.07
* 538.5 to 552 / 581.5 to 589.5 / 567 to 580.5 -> 1.92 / 1.13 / 1.08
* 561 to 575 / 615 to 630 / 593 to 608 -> -1.44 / 0.854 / 1.14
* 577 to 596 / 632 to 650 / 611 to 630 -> -4.01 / 1.09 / 0.839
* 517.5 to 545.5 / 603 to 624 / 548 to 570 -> 2.42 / 1.13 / 1.11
